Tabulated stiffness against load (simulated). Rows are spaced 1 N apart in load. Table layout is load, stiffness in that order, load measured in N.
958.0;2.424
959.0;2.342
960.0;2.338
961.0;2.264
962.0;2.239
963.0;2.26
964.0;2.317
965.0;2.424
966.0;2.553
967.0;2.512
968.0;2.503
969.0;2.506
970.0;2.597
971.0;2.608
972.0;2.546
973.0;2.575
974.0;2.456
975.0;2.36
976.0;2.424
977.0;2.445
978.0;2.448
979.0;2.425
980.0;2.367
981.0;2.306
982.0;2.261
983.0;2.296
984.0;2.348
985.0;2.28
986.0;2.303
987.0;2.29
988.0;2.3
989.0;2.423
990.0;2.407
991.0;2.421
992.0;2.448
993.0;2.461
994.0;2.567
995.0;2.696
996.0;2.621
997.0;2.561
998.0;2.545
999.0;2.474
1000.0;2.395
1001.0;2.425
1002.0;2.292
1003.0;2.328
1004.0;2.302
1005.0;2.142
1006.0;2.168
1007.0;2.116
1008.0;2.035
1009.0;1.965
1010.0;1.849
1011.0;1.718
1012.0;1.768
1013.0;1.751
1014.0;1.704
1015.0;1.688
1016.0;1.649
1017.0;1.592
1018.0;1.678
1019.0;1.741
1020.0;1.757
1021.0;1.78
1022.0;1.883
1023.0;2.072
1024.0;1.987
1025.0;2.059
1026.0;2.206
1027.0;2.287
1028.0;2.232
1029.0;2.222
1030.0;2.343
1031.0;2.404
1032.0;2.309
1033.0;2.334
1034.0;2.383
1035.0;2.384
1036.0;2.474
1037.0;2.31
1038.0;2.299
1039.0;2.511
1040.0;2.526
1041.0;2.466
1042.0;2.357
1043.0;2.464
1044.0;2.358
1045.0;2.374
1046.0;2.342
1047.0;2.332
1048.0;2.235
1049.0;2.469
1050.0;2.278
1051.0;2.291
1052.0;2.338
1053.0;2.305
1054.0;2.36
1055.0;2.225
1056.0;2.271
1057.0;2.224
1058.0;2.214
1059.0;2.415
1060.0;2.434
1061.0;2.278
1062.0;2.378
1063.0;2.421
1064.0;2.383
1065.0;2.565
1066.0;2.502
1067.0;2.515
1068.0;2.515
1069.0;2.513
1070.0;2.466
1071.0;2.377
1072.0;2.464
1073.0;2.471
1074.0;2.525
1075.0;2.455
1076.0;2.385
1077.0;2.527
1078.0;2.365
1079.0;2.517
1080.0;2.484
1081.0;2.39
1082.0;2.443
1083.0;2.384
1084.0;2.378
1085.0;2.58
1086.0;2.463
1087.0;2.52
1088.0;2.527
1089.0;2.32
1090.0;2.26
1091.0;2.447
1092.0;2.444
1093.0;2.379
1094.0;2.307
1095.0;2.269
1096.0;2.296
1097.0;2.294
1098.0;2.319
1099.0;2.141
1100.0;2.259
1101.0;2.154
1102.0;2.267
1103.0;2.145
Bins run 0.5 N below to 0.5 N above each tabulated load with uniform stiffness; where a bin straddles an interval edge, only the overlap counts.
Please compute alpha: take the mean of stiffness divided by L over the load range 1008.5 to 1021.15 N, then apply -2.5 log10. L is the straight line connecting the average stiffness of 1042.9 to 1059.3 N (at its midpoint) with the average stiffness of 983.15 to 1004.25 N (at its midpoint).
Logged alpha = 0.34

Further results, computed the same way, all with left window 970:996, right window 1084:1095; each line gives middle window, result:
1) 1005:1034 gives 0.22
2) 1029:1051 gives 0.02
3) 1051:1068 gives 0.02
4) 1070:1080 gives -0.02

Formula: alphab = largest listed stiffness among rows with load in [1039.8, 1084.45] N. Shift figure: 2.565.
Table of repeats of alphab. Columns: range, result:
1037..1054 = 2.526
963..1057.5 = 2.696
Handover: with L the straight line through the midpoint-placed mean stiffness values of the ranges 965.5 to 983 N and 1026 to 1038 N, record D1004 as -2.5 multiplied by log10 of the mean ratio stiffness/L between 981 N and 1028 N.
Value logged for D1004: 0.113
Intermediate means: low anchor 2.46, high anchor 2.33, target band 2.16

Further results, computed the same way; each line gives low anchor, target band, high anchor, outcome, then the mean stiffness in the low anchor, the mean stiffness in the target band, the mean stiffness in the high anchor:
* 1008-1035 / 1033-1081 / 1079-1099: -0.095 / 1.98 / 2.4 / 2.39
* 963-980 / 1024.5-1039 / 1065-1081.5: 0.073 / 2.47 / 2.31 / 2.47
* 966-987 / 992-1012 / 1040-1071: 0.057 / 2.43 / 2.29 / 2.38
